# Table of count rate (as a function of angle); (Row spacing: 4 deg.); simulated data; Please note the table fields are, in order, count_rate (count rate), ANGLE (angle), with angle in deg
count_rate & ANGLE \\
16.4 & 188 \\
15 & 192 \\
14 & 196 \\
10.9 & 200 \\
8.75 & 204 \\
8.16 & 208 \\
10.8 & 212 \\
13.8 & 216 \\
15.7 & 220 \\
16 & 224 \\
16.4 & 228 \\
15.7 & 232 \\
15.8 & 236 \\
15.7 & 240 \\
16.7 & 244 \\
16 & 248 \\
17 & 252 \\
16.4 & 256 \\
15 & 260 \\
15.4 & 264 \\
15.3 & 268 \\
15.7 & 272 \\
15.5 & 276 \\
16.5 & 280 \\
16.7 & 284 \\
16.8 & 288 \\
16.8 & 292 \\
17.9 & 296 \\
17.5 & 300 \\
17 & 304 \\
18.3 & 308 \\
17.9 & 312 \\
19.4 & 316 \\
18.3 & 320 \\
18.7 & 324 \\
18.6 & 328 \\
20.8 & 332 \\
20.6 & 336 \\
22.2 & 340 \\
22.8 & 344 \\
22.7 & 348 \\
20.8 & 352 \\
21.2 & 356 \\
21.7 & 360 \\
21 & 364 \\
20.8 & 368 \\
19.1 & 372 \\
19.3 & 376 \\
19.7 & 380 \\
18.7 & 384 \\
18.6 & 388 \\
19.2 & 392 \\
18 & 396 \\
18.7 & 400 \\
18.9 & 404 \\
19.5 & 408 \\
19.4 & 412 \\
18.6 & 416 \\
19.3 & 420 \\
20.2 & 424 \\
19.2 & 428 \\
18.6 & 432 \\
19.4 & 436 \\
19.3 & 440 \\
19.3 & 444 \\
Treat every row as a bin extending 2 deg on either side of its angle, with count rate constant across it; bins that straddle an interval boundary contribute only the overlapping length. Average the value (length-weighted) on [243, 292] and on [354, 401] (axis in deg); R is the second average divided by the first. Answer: 1.22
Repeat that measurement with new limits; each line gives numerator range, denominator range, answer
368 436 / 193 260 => 1.34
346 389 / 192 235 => 1.55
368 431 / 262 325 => 1.12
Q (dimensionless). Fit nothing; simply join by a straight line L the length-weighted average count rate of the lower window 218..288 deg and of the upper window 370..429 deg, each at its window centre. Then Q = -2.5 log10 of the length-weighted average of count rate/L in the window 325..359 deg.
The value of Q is -0.18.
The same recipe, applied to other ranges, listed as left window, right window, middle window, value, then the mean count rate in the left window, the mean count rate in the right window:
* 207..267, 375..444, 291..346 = -0.13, 15.1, 19.1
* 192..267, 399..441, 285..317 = -0.09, 14.4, 19.2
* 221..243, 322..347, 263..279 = 0.14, 15.9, 20.7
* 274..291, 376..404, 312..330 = -0.08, 16.4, 18.9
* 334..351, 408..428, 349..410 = 0.05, 22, 19.4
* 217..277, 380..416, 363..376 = -0.10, 15.9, 18.9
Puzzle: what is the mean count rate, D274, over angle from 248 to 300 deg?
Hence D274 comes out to 16.3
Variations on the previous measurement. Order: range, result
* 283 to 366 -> 19.4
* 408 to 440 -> 19.3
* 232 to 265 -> 16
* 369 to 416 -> 19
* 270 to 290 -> 16.2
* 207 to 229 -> 13.6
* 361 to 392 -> 19.6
